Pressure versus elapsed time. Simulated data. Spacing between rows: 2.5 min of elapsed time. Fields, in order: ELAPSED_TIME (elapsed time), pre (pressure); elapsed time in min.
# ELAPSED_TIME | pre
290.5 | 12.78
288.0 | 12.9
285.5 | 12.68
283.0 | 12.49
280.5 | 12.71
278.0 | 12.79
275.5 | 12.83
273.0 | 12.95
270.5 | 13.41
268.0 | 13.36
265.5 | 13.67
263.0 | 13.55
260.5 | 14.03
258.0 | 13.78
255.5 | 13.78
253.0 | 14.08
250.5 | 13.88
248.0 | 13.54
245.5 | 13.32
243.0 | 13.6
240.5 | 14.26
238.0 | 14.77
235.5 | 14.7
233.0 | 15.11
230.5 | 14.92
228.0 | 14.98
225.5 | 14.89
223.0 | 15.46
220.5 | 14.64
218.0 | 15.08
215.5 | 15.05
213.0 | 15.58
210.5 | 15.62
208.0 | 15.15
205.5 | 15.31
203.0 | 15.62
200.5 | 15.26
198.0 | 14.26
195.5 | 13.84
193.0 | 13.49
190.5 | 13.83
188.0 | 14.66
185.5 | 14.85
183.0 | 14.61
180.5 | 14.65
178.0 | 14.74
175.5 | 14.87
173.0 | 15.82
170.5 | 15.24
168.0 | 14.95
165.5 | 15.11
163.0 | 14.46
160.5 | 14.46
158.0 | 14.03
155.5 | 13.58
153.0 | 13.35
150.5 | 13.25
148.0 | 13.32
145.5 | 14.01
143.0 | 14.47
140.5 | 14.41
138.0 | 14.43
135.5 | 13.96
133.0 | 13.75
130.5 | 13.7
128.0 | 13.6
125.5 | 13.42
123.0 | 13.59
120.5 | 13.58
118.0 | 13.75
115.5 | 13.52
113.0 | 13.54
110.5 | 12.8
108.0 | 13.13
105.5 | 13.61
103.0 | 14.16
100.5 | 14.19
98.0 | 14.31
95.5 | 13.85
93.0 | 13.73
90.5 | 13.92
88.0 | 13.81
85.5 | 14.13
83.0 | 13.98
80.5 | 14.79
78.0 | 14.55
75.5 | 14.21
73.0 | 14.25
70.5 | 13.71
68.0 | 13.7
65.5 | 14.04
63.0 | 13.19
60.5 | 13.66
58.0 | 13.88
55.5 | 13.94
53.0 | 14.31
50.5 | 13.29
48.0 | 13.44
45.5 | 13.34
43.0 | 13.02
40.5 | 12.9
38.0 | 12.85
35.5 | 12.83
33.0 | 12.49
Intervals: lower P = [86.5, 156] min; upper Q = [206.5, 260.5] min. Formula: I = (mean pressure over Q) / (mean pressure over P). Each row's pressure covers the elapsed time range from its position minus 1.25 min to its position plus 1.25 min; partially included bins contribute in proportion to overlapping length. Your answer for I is 1.06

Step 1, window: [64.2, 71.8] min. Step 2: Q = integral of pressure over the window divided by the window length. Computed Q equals 13.8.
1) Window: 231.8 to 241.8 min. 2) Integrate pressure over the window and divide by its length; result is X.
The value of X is 14.7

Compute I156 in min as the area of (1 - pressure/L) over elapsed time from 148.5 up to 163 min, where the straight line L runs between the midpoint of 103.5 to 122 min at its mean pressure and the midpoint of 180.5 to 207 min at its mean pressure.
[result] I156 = 0.3 min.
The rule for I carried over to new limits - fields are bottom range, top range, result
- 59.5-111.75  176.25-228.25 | 1.07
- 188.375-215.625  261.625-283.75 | 0.89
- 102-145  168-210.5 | 1.08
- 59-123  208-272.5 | 1.04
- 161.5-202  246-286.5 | 0.91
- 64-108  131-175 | 1.02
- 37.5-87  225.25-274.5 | 1.02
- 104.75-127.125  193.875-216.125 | 1.12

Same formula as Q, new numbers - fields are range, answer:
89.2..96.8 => 13.8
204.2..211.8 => 15.4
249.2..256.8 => 13.9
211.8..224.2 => 15.2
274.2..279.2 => 12.8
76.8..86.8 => 14.4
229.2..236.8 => 14.9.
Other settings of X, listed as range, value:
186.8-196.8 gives 14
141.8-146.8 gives 14.2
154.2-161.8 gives 14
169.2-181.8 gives 15.1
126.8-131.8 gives 13.7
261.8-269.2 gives 13.5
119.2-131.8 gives 13.6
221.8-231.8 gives 15.1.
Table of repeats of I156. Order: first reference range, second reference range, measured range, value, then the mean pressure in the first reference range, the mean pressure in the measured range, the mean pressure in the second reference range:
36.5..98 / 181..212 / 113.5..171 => 1.4 min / 13.8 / 14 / 14.7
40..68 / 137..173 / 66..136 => 0.3 min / 13.6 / 13.8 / 14.3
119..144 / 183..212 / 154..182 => -0.7 min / 13.9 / 14.7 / 14.7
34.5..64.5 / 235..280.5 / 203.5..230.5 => -3.1 min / 13.4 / 15.2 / 13.6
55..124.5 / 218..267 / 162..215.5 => -2.8 min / 13.8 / 14.9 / 14.3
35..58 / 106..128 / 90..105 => -0.7 min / 13.4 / 14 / 13.4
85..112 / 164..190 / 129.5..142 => 0.2 min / 13.8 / 14.1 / 14.9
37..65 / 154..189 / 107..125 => 0.9 min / 13.5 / 13.4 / 14.7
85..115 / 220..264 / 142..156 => 0.3 min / 13.7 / 13.7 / 14.3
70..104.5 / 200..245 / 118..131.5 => 0.7 min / 14.1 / 13.6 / 15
